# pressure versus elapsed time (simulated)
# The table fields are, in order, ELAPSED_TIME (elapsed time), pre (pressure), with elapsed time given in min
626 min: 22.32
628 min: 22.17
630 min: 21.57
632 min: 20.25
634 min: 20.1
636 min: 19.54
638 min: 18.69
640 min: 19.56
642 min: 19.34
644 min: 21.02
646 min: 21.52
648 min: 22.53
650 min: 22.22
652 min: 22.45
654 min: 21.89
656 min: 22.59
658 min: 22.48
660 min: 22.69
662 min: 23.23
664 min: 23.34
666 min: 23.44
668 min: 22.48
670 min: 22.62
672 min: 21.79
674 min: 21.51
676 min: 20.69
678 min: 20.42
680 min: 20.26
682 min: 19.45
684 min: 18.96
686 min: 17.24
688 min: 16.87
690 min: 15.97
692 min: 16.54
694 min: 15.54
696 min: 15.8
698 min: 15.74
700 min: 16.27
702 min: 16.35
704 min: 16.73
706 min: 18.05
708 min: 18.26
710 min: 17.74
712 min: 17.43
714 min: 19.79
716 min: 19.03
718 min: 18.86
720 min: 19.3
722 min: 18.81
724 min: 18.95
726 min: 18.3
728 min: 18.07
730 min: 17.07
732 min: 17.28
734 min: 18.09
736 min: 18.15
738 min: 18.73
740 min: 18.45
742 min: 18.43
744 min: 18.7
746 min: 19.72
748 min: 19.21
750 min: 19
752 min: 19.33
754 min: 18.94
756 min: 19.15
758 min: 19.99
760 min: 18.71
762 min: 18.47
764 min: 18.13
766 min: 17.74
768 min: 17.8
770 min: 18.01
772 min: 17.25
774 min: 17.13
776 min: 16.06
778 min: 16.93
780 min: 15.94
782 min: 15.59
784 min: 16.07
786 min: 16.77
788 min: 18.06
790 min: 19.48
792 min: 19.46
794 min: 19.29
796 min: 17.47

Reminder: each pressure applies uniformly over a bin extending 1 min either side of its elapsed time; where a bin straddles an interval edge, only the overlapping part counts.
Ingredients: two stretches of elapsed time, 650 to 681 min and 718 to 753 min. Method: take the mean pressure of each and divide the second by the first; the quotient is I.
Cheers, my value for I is 0.8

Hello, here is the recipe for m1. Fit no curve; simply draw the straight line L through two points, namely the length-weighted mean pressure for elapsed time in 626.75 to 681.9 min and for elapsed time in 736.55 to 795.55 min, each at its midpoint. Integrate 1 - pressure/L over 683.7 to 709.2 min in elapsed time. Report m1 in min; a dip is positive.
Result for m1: 4.4 min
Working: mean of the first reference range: 21.5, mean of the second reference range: 18.2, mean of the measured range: 16.7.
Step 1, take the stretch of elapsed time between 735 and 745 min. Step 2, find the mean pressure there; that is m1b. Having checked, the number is 18.5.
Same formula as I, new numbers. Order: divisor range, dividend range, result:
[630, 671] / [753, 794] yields 0.83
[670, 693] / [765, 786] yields 0.88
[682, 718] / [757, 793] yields 1.02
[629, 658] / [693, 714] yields 0.81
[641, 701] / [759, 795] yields 0.87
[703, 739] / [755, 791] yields 0.97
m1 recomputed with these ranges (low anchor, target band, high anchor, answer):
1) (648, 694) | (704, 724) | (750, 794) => 1.1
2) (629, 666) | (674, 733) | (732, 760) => 5.9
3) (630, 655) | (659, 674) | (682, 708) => -2.9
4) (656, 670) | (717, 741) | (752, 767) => 2.1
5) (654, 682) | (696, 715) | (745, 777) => 3.0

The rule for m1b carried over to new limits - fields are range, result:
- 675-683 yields 20.2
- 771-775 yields 17.2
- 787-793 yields 19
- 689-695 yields 16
